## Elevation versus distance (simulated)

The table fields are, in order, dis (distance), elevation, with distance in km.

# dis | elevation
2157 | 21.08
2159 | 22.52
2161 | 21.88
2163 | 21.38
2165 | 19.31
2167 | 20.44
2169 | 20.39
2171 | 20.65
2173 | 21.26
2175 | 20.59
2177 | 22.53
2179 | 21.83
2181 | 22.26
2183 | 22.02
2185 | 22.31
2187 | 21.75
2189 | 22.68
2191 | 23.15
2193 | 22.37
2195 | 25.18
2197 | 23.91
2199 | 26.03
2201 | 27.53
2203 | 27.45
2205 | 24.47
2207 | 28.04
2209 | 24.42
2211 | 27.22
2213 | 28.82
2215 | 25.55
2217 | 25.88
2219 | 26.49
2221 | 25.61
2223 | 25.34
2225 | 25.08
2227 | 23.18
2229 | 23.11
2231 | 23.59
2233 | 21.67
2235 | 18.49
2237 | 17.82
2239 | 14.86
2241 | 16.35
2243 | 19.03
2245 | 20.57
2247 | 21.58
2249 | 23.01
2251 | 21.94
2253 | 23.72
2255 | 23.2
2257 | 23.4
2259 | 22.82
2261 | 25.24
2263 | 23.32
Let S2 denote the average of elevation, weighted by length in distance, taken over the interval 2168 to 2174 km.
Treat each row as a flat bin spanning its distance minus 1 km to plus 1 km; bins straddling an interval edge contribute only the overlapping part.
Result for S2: 20.8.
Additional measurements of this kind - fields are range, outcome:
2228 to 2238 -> 20.9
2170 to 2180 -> 21.4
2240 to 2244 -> 17.7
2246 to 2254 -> 22.6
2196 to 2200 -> 25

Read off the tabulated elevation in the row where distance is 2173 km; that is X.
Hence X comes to 21.26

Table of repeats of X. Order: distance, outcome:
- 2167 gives 20.44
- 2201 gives 27.53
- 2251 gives 21.94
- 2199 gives 26.03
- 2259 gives 22.82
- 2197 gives 23.91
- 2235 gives 18.49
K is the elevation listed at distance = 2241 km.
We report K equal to 16.35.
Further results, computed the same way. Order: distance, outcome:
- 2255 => 23.2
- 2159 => 22.52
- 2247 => 21.58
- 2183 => 22.02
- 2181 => 22.26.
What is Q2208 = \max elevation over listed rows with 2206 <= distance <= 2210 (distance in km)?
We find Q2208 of 28.04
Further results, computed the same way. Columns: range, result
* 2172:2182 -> 22.53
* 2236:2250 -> 23.01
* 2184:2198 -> 25.18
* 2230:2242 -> 23.59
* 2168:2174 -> 21.26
